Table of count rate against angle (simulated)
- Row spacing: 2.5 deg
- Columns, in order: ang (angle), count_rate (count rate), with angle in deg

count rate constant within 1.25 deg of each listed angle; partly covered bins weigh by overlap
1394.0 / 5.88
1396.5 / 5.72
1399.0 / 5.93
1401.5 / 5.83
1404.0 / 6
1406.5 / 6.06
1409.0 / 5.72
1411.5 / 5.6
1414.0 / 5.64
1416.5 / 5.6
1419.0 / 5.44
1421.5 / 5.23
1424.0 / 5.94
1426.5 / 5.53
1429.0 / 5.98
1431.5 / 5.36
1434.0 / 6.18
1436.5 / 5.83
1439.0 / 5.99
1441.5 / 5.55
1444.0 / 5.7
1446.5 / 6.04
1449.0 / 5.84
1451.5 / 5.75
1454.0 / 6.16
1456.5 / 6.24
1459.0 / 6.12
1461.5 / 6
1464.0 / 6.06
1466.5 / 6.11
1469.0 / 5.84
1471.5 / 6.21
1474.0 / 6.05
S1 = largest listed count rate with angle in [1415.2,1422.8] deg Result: 5.6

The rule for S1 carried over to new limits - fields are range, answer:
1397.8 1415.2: 6.06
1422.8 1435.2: 6.18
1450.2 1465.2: 6.24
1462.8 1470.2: 6.11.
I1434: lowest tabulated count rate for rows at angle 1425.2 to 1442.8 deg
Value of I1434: 5.36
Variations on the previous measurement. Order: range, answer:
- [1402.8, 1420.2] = 5.44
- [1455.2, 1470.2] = 5.84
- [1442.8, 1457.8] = 5.7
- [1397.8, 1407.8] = 5.83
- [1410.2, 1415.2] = 5.6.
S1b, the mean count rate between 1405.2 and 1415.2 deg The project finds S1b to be 5.76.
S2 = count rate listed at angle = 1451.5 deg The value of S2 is 5.75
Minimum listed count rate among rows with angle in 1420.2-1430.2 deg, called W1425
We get 5.23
